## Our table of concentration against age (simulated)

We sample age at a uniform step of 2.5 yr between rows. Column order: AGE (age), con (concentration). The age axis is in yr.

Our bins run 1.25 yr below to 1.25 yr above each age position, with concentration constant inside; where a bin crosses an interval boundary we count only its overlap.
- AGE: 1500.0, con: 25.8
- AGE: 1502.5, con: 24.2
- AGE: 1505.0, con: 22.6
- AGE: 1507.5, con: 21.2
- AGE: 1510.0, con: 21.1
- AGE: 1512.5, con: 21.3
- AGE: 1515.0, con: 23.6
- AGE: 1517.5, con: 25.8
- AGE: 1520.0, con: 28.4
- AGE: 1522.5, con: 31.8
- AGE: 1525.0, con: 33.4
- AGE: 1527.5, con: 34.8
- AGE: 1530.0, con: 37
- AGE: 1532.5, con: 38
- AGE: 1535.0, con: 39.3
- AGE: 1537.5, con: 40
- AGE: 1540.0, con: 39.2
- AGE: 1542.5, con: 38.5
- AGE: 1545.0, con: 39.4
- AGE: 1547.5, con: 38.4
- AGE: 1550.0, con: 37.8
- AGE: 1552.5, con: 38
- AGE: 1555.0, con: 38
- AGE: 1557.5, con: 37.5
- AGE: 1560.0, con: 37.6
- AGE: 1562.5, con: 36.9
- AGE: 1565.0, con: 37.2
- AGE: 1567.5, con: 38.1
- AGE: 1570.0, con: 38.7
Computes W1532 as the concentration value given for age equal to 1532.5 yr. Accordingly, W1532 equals 38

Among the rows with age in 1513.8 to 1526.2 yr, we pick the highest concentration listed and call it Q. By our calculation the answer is 33.4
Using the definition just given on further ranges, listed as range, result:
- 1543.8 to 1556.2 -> 39.4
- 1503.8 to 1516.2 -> 23.6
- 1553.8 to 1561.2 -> 38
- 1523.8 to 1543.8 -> 40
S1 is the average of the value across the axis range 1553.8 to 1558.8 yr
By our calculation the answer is 37.7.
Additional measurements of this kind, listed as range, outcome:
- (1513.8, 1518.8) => 24.7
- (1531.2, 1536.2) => 38.6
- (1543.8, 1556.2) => 38.3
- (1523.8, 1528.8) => 34.1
